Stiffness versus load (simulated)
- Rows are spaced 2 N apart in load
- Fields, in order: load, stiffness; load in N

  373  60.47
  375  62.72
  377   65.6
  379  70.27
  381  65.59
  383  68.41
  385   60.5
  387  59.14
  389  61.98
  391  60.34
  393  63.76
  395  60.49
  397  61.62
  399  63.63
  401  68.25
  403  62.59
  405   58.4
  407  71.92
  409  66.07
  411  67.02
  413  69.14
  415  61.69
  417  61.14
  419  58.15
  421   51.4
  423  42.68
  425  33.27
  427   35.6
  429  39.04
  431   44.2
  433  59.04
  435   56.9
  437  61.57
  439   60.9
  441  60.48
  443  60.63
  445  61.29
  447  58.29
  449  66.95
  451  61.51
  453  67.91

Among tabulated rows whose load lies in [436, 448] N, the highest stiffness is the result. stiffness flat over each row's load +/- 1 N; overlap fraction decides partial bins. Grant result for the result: 61.57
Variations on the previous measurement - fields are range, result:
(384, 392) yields 61.98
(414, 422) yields 61.69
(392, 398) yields 63.76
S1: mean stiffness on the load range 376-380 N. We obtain 67.9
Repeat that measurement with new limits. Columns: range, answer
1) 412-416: 65.4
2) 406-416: 67.2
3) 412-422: 60.3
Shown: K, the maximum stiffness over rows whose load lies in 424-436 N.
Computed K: 59.04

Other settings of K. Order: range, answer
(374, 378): 65.6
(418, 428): 58.15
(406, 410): 71.92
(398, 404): 68.25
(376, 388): 70.27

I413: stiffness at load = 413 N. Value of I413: 69.14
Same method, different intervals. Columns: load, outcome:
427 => 35.6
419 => 58.15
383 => 68.41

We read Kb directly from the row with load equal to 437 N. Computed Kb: 61.57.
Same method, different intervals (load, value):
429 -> 39.04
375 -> 62.72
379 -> 70.27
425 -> 33.27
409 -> 66.07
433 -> 59.04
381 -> 65.59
